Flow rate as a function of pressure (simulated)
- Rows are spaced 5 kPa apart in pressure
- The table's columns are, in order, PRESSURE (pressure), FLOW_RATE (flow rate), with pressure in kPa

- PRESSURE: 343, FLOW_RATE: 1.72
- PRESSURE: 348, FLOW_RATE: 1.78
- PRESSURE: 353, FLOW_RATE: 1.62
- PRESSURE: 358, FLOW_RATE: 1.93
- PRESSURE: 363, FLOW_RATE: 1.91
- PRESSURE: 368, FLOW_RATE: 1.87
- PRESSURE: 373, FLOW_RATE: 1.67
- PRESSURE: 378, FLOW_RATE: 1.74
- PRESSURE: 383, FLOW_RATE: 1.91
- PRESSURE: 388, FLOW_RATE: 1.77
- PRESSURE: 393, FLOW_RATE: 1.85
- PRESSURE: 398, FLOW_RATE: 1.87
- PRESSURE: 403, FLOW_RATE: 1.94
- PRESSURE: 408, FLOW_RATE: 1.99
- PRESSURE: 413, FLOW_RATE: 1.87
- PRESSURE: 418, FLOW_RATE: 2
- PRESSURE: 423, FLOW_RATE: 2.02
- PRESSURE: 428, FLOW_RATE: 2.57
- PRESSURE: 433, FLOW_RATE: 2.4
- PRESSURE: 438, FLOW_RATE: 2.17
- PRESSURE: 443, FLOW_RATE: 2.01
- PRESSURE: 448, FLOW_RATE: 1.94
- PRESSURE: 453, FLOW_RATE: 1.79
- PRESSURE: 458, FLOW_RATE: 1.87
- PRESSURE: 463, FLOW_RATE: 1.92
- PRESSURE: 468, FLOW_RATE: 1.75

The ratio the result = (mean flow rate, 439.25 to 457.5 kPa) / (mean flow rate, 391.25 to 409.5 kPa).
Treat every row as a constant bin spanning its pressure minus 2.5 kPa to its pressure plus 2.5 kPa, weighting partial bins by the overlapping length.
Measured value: 1.0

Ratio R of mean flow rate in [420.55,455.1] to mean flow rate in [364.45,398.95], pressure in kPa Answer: 1.18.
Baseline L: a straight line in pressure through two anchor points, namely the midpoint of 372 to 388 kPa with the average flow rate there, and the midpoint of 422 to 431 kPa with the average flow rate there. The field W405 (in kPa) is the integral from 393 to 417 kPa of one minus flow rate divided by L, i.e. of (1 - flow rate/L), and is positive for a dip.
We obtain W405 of 1.9 kPa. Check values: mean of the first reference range 1.78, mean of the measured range 1.92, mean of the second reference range 2.35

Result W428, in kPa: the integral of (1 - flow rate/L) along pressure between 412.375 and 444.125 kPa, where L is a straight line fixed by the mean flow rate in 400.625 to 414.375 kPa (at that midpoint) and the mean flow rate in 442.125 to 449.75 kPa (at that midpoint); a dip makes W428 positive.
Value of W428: -3.5 kPa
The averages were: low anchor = 1.94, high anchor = 1.97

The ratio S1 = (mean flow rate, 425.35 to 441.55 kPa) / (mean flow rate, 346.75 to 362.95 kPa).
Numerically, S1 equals 1.31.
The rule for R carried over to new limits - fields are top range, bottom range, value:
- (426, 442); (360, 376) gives 1.29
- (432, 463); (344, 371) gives 1.10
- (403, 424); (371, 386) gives 1.10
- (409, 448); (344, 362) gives 1.19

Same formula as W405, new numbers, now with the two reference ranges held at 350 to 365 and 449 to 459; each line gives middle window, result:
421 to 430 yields -2.3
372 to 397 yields 0.3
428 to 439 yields -3.2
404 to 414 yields -0.6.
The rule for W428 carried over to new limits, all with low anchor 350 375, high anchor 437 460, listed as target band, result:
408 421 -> -0.4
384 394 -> 0.1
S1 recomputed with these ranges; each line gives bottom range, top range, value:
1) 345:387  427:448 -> 1.24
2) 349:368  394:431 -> 1.12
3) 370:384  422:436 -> 1.34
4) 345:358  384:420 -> 1.09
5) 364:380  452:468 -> 1.04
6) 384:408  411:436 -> 1.16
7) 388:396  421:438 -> 1.27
